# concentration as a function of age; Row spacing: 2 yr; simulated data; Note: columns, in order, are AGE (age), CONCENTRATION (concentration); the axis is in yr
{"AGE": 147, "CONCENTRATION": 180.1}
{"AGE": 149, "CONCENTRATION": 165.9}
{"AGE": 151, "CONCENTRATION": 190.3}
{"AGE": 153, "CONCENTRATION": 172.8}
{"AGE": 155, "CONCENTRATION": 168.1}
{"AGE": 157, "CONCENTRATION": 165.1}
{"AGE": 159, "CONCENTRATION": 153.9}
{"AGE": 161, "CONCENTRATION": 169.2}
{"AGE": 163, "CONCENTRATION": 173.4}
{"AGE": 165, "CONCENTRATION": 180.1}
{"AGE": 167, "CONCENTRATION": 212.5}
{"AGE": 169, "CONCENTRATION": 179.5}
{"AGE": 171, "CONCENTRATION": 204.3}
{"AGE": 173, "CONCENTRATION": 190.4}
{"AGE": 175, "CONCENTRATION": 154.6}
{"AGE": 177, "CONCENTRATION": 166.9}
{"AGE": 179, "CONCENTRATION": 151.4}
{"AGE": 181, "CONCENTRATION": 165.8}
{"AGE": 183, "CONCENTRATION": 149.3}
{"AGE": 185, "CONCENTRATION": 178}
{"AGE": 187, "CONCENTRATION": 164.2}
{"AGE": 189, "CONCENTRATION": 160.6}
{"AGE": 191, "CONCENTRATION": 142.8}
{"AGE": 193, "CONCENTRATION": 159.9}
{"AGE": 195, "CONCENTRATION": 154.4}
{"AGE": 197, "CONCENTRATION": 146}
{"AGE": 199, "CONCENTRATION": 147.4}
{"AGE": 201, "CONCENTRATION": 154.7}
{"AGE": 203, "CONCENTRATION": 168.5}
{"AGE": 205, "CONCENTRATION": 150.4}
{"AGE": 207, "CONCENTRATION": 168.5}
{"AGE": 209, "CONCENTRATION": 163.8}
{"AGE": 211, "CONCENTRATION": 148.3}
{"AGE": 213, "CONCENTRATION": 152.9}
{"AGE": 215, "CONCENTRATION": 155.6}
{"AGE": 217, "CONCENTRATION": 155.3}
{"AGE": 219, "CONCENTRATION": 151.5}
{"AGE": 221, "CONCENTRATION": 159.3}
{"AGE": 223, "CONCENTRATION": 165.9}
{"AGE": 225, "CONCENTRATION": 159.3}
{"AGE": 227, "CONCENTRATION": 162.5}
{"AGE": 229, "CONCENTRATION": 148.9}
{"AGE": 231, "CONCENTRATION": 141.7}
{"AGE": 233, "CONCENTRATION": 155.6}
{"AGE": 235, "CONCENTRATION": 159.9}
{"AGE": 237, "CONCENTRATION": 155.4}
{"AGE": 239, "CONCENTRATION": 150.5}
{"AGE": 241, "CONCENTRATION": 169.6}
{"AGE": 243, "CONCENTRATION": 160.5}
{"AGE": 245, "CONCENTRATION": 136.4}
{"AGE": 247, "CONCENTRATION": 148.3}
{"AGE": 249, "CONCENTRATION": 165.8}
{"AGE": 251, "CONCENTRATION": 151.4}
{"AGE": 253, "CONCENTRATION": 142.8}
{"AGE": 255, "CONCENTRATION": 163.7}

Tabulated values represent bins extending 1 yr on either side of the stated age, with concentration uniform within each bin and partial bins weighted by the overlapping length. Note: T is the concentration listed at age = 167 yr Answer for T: 212.5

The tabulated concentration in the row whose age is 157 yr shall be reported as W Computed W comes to 165.1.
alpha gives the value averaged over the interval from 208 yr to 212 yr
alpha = 156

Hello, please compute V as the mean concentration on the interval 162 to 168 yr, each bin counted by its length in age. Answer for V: 189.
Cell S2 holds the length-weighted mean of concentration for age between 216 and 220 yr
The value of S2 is 153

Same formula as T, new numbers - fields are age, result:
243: 160.5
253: 142.8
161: 169.2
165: 180.1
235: 159.9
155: 168.1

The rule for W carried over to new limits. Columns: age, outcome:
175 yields 154.6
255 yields 163.7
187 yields 164.2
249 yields 165.8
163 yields 173.4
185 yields 178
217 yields 155.3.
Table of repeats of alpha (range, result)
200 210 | 161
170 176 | 183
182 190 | 163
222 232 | 156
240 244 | 165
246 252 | 155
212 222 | 155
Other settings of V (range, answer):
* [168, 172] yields 192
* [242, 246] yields 148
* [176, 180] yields 159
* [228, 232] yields 145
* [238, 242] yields 160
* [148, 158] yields 172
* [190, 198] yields 151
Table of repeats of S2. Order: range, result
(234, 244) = 159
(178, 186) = 161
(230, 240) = 153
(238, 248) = 153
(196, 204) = 154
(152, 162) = 166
